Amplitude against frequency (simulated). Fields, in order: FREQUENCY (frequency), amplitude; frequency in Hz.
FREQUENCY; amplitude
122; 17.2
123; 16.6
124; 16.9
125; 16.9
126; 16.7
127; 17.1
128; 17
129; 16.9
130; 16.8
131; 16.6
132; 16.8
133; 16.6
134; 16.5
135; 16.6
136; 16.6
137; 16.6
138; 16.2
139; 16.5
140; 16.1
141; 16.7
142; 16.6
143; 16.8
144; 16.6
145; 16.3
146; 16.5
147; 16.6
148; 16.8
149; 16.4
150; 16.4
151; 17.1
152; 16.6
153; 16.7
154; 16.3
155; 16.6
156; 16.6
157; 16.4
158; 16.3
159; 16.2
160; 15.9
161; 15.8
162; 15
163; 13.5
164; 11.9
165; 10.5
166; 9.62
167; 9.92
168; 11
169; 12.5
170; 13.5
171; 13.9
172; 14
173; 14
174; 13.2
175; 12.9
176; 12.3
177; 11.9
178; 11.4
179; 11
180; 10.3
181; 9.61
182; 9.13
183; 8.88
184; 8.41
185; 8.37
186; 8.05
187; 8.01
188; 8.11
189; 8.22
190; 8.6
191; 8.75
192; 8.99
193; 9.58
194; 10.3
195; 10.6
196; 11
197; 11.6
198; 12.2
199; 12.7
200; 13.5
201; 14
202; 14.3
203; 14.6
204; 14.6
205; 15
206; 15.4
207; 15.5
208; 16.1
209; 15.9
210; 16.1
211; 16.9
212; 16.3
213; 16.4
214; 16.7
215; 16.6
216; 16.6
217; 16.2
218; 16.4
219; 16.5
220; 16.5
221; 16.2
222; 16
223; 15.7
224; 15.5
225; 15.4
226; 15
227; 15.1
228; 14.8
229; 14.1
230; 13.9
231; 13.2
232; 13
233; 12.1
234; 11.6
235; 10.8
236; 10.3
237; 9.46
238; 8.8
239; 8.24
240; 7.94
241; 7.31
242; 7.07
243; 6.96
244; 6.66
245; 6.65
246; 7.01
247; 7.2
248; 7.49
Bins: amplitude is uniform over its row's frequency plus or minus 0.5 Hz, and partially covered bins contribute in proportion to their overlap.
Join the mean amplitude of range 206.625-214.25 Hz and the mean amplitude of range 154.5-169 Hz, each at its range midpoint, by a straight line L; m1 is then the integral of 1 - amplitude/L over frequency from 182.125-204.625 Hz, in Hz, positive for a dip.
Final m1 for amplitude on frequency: 7.1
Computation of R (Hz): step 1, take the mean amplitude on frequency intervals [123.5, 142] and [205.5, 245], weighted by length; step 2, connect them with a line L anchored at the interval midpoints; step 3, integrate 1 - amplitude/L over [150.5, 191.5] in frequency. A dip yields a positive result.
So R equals 8.1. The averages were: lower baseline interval 16.7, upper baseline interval 13.5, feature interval 12.4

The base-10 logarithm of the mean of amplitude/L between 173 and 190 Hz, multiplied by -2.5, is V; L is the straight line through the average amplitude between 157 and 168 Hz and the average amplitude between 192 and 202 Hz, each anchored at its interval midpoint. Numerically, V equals 0.24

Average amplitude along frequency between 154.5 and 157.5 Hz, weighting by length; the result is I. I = 16.5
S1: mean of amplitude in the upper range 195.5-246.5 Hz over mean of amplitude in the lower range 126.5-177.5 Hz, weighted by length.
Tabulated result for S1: 0.9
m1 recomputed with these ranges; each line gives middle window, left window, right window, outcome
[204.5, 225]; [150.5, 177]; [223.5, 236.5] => -3.8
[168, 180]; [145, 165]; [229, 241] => 1.7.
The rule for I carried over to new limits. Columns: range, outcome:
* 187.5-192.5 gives 8.53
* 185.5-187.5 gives 8.03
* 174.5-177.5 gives 12.4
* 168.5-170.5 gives 13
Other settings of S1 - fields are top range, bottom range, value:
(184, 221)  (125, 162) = 0.80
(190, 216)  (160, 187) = 1.18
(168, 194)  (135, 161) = 0.64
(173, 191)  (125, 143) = 0.60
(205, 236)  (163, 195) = 1.43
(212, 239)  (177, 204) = 1.36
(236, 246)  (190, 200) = 0.73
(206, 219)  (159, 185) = 1.36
